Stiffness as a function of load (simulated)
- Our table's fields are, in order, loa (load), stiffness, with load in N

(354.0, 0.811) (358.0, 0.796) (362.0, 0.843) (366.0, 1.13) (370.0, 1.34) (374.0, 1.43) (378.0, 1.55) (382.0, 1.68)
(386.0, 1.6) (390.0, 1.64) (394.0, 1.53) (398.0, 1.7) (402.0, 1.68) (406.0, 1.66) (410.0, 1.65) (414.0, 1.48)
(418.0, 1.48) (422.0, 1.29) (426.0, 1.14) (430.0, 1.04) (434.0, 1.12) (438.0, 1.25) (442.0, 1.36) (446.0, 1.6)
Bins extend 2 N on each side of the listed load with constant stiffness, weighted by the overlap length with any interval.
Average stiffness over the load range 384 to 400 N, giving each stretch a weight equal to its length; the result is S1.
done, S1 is 1.62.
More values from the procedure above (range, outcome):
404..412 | 1.65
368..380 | 1.44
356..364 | 0.82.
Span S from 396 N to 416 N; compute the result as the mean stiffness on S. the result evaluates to 1.63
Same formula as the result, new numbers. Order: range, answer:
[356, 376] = 1.11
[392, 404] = 1.64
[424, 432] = 1.09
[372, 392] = 1.58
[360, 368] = 0.986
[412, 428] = 1.35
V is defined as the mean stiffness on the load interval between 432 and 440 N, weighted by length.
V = 1.19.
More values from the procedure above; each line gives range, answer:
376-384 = 1.61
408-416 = 1.56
